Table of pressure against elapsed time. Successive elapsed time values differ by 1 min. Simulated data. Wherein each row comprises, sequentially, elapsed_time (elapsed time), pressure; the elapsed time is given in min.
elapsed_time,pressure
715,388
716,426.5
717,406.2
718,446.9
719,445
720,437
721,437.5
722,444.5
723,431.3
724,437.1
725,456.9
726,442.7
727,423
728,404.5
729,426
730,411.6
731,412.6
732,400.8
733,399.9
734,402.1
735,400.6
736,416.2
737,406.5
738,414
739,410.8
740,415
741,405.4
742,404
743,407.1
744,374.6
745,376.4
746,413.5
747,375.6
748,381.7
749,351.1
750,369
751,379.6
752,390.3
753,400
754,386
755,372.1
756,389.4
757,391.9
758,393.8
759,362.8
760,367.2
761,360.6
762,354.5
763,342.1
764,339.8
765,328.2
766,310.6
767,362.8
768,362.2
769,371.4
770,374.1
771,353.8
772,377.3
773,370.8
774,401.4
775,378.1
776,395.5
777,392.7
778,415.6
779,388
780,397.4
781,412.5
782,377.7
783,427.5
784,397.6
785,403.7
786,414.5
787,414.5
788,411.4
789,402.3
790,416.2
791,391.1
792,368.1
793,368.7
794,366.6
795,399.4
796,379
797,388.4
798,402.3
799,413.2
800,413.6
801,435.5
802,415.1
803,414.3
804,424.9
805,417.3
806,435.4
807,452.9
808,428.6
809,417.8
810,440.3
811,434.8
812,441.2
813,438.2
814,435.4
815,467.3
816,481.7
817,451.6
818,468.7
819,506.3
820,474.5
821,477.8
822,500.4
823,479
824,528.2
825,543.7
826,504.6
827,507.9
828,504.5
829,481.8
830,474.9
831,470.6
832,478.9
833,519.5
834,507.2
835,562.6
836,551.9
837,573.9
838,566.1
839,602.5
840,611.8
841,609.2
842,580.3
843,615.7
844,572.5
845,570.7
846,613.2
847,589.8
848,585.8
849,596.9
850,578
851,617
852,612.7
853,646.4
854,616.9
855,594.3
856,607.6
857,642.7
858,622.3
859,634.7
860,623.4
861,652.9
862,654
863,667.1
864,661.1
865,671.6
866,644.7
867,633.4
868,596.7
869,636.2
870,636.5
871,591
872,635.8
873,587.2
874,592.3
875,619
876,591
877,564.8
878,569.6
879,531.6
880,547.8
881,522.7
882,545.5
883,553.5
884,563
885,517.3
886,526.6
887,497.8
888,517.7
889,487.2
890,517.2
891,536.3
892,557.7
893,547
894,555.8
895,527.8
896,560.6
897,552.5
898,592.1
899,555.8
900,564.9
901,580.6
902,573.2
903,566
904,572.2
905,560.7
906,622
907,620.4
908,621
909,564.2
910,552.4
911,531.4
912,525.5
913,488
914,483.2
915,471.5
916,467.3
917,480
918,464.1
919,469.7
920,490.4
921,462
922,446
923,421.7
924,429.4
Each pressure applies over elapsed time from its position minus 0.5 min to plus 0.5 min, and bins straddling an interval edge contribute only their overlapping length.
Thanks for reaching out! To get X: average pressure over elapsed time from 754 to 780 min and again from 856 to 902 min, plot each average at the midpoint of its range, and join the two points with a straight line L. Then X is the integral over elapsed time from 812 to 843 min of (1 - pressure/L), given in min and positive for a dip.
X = -1.7 min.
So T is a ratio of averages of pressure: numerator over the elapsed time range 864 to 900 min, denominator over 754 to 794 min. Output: 1.5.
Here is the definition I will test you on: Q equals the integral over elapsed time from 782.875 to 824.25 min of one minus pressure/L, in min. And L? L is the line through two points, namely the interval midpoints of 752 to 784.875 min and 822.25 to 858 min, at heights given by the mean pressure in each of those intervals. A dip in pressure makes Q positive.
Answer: 3.50 min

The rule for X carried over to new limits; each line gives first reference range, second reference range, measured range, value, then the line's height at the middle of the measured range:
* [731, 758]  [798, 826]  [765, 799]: 3.2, 427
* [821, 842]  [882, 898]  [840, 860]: -2.8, 531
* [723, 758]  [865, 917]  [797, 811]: 1.4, 469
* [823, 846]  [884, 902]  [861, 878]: -2.5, 543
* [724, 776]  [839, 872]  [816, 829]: 1.2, 546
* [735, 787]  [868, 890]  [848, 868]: -3.7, 531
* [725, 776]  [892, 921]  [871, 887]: -1.6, 513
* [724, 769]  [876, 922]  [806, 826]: -0.5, 456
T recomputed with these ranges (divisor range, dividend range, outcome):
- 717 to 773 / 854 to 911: 1.48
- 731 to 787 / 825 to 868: 1.52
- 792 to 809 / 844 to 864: 1.51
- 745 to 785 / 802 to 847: 1.33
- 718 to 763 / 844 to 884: 1.51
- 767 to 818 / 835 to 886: 1.47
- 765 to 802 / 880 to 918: 1.39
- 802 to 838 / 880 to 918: 1.13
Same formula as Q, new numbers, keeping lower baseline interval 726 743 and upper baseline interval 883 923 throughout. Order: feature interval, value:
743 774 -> 4.1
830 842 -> -1.6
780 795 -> 1.7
